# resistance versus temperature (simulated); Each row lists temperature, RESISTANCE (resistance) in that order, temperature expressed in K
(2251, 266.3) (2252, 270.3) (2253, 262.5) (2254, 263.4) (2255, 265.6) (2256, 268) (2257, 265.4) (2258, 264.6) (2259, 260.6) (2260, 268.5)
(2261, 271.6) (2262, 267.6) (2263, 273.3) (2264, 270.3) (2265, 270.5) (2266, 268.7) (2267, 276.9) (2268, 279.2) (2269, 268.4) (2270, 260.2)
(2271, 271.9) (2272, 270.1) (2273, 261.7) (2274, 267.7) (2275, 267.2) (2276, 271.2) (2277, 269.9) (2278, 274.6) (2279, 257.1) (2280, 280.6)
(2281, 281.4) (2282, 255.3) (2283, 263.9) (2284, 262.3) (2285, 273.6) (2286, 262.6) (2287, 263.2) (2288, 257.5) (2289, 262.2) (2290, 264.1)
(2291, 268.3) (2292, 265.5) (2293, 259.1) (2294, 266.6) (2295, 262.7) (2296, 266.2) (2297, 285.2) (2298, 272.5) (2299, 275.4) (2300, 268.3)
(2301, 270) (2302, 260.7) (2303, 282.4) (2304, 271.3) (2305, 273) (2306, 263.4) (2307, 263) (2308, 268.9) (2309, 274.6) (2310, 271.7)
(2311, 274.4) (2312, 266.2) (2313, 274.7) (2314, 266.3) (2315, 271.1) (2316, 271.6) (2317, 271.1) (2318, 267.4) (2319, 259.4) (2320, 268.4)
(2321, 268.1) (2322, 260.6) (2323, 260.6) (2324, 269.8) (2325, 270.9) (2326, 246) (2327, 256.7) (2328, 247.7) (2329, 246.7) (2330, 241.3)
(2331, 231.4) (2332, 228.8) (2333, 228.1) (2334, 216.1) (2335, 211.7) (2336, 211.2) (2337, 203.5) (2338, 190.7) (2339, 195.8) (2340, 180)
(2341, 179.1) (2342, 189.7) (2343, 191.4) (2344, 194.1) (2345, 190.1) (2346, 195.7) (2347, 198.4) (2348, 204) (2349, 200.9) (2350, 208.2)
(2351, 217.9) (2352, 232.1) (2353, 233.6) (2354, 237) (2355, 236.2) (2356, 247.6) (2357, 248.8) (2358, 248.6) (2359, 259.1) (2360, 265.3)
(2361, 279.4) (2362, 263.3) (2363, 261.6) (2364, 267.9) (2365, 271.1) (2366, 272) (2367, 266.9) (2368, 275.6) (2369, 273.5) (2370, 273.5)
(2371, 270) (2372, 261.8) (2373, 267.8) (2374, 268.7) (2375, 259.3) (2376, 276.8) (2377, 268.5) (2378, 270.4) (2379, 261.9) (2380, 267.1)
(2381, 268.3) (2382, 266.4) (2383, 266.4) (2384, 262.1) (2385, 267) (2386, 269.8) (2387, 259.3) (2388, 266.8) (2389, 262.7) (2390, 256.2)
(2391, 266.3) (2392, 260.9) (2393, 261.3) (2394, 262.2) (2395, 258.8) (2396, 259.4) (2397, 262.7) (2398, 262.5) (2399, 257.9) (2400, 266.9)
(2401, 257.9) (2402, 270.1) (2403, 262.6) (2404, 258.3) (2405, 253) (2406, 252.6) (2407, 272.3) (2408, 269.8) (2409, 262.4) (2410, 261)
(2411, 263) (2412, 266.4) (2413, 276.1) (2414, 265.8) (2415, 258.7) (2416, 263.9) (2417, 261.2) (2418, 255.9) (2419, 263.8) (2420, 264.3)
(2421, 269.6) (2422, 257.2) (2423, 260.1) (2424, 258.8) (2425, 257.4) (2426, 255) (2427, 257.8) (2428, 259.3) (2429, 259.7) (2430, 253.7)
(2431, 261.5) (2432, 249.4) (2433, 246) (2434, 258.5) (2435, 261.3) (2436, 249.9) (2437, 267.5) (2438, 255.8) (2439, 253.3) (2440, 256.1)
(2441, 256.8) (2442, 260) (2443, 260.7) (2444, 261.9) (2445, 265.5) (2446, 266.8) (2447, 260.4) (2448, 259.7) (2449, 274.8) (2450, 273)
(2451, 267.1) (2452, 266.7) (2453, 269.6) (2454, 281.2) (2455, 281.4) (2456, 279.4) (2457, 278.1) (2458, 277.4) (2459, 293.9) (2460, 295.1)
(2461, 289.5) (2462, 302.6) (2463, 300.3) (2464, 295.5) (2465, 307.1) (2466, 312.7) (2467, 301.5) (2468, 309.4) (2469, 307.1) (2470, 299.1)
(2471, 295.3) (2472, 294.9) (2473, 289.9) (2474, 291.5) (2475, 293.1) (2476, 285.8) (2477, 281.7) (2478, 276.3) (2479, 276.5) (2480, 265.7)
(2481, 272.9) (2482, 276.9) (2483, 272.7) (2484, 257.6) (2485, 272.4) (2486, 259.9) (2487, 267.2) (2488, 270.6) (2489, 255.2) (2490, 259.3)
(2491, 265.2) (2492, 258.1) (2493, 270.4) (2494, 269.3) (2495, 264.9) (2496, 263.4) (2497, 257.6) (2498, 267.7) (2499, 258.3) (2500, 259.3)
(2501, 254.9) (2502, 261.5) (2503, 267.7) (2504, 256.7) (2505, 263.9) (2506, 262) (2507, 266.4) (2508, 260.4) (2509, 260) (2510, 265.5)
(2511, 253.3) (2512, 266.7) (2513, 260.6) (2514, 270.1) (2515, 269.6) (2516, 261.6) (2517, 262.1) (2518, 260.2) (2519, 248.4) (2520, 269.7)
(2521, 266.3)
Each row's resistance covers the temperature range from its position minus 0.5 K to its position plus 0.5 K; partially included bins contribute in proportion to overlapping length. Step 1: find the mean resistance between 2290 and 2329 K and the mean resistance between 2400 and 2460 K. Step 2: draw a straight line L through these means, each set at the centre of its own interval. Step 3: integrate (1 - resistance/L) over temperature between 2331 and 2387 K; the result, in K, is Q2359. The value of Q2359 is 5.30 K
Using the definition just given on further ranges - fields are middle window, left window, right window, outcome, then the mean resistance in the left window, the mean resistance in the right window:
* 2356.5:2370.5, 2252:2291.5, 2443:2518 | 0.2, 268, 274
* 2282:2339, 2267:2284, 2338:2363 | -2.6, 269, 221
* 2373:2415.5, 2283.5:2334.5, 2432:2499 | 0.8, 263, 274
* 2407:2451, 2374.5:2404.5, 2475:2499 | 0.8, 264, 268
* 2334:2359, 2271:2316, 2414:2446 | 5.0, 268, 259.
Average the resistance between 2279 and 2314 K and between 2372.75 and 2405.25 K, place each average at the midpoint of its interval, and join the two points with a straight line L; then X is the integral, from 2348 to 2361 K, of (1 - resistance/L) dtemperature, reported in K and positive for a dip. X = 1.4 K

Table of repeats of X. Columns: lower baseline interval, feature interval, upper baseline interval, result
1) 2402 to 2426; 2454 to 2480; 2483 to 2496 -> -2.76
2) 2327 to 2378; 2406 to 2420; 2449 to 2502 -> -0.39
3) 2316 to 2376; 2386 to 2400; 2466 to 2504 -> -0.55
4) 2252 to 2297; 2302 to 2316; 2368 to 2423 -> -0.21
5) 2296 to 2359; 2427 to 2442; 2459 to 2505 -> 0.59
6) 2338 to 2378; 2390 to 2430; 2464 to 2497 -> -0.87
